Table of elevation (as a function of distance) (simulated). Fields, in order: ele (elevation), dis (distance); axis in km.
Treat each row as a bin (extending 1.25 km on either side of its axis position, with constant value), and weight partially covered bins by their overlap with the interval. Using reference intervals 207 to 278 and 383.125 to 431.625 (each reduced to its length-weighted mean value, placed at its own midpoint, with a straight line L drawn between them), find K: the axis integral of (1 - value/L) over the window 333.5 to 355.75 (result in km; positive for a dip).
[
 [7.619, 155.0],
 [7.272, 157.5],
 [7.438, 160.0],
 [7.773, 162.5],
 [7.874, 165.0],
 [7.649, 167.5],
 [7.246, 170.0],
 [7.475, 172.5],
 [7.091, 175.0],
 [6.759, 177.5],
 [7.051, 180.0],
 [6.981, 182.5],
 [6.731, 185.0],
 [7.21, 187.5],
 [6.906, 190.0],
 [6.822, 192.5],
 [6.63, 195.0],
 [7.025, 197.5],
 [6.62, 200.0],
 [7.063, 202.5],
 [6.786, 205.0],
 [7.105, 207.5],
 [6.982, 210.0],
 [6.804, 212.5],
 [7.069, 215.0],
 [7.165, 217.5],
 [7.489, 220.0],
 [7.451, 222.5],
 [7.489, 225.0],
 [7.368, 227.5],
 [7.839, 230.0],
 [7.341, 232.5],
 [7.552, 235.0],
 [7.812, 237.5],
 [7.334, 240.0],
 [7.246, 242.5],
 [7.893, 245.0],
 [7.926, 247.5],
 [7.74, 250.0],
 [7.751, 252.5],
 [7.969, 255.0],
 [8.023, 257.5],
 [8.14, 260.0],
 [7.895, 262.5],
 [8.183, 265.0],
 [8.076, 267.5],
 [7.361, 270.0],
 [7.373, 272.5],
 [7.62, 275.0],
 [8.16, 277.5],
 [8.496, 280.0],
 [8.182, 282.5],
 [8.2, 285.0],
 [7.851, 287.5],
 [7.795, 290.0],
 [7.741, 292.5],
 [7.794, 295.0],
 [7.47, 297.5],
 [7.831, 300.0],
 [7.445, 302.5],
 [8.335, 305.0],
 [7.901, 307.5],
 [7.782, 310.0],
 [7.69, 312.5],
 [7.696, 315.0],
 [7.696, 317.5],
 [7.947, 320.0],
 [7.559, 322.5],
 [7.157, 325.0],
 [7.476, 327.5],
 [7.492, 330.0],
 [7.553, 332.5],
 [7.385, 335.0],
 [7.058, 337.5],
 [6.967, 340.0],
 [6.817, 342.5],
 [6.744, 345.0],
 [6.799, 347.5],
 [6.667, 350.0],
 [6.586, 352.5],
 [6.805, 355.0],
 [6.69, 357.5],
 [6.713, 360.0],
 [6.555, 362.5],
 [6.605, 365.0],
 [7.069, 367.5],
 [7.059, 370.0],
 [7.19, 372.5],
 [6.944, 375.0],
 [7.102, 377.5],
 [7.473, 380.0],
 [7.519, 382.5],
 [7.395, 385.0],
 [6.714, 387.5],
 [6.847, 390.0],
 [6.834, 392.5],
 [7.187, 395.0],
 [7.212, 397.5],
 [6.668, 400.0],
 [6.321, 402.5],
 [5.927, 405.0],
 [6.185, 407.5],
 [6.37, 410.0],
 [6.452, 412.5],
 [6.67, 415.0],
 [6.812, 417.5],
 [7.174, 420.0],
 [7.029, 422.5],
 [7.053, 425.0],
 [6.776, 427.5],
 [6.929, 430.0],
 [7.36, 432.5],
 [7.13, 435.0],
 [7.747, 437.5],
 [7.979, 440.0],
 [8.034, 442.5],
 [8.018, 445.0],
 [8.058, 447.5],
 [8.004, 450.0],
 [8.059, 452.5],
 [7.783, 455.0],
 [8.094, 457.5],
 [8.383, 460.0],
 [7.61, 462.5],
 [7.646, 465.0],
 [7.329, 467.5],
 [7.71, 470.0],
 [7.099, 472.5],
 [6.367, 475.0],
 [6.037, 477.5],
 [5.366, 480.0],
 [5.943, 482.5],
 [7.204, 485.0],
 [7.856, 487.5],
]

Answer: 0.7 km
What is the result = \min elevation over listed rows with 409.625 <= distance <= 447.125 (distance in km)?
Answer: 6.37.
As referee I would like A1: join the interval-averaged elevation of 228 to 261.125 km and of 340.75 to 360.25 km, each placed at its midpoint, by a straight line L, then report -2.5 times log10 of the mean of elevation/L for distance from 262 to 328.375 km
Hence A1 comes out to -0.08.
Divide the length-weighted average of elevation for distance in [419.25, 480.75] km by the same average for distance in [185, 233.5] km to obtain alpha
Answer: 1.04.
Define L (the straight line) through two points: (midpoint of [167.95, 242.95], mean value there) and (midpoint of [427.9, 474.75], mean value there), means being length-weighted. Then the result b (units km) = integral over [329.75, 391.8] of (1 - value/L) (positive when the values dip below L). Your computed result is 4.2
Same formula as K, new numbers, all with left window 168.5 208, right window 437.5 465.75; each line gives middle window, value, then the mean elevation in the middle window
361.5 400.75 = 3.4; 7.03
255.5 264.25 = -0.9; 8.02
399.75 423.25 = 3.8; 6.55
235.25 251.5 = -1.1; 7.65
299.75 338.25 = -0.8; 7.63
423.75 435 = 1.2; 7.04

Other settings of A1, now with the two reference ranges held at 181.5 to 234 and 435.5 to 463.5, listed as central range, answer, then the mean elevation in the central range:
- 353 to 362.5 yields 0.14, 6.7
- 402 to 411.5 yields 0.25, 6.2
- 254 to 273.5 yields -0.08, 7.88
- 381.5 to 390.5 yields 0.09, 7.13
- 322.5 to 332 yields 0.02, 7.41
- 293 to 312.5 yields -0.05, 7.79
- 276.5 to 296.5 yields -0.09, 8.02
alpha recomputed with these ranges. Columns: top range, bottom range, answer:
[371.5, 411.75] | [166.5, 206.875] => 0.98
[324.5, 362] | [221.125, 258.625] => 0.91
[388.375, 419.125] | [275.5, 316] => 0.84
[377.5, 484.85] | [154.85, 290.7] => 0.95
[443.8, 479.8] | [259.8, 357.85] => 0.99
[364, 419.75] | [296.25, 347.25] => 0.92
